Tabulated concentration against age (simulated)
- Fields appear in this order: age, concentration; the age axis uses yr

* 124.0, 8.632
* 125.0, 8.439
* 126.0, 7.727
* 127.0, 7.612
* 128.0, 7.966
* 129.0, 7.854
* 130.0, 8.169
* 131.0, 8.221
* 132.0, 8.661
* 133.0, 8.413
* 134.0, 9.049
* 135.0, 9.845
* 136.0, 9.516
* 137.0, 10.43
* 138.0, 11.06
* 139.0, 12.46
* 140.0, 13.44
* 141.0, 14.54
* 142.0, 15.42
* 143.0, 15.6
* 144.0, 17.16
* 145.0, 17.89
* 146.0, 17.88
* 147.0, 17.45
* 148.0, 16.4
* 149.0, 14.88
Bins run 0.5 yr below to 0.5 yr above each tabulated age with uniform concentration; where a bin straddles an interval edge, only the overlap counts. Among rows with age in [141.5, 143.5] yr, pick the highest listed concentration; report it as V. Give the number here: 15.6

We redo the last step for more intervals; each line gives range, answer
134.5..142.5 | 15.42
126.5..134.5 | 9.049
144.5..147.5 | 17.89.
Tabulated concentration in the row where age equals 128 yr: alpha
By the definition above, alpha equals 7.966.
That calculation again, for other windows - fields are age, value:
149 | 14.88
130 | 8.169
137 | 10.43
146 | 17.88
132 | 8.661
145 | 17.89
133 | 8.413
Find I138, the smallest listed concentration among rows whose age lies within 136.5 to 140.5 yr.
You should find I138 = 10.43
